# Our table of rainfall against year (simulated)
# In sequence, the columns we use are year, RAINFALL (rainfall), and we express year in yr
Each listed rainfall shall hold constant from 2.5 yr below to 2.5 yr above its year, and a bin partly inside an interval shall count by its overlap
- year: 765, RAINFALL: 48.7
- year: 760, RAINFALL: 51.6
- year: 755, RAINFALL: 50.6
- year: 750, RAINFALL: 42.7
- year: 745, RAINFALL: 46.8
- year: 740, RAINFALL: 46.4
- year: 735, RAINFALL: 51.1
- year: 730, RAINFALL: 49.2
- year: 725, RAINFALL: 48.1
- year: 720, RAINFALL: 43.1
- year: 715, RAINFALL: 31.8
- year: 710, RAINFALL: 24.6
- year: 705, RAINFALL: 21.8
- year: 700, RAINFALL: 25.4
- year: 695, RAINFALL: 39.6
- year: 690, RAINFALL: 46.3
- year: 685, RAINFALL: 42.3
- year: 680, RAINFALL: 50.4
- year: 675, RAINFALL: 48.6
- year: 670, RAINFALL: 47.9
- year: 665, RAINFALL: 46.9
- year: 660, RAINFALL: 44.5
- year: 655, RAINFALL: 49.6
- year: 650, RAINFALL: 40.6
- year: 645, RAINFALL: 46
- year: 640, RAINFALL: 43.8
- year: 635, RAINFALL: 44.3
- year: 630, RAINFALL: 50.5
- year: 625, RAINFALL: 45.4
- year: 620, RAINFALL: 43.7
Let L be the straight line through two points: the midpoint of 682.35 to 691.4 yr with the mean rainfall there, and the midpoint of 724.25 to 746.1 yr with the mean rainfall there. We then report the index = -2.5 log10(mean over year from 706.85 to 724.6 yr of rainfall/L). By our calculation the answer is 0.33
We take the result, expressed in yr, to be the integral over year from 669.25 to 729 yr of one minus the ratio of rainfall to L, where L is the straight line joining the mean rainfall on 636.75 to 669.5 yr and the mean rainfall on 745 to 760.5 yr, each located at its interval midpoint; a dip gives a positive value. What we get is 9.3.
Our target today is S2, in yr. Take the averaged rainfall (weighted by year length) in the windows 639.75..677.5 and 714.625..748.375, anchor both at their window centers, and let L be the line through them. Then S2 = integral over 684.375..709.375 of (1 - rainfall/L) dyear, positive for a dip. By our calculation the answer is 6.68 yr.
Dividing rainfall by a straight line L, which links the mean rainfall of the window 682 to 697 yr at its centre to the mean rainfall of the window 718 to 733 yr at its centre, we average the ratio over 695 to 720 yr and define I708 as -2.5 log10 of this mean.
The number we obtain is 0.48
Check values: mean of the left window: 43.1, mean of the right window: 47.1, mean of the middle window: 29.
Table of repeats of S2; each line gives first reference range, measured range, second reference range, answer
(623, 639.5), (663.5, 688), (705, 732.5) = -3.0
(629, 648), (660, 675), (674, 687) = -0.1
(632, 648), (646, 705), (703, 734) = -2.0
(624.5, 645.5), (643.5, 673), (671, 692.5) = 0.4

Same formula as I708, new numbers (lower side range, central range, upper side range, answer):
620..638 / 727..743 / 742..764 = -0.025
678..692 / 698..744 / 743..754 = 0.191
